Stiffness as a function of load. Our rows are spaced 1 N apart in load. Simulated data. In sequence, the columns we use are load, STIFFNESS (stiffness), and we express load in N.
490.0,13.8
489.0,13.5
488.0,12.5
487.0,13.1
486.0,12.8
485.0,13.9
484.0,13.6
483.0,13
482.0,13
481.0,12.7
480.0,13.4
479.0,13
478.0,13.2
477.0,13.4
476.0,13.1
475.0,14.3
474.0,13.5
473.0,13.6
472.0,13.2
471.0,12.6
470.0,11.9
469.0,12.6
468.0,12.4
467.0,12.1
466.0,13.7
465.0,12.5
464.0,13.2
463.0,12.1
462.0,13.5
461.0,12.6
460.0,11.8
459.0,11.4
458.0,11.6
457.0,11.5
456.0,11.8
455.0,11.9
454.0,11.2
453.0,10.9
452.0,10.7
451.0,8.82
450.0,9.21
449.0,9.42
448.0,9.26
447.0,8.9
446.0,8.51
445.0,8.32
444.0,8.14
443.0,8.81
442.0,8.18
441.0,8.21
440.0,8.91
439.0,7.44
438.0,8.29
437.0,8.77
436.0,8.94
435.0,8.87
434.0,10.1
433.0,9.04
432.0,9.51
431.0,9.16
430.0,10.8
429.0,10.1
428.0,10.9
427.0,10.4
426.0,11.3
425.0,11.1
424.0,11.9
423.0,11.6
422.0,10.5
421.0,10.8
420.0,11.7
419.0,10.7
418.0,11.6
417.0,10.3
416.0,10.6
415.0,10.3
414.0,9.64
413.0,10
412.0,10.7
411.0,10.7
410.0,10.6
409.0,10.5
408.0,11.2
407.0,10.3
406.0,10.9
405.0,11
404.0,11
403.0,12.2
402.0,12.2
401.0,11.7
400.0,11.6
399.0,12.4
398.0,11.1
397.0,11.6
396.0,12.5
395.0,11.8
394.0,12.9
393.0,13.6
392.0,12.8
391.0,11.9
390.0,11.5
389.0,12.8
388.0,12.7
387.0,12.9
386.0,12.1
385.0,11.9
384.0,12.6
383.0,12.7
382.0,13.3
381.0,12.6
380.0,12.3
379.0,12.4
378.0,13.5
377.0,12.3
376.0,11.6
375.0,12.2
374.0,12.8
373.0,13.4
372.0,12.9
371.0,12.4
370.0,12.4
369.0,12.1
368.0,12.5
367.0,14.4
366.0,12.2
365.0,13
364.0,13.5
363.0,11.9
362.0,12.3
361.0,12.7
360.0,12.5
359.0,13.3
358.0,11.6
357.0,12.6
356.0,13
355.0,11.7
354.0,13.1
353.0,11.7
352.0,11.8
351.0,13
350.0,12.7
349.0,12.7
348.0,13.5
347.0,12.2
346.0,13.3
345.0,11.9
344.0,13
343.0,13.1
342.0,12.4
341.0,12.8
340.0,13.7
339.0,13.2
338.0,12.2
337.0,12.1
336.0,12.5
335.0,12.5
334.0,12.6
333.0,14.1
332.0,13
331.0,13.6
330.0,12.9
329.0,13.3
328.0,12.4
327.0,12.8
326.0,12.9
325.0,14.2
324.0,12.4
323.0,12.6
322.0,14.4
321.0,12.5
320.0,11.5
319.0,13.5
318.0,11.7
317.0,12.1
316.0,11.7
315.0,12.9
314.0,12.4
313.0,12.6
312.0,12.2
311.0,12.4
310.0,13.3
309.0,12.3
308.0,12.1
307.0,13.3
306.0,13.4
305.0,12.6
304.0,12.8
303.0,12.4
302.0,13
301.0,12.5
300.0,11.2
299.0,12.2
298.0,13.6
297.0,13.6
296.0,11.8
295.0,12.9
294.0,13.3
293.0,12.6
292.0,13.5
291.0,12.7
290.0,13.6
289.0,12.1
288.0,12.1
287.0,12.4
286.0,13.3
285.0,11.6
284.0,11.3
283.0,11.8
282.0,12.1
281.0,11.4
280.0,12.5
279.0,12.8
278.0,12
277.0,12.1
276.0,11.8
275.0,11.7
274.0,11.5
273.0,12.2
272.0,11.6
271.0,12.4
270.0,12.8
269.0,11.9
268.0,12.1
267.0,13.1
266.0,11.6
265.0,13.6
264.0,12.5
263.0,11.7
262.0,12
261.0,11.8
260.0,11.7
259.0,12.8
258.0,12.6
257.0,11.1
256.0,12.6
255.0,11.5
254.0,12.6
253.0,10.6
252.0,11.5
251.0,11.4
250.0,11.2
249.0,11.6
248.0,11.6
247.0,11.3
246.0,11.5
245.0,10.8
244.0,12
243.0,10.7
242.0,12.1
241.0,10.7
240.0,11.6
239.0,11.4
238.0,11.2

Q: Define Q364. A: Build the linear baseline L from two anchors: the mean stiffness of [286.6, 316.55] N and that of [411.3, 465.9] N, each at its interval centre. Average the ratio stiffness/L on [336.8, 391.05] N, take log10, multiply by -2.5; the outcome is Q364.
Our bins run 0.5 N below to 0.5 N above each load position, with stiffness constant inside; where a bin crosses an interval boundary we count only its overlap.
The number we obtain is -0.09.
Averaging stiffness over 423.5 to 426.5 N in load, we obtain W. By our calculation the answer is 11.4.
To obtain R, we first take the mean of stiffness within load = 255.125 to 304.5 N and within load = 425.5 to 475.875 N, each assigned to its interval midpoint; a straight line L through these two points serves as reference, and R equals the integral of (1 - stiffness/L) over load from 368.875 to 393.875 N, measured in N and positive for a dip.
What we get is -2.62 N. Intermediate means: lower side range 12.3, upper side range 10.7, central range 12.6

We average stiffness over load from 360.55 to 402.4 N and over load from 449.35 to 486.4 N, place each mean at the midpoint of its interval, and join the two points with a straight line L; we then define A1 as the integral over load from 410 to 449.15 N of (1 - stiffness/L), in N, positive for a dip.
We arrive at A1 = 8.3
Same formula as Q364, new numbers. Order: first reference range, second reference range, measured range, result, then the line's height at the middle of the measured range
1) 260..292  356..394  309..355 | -0.025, 12.4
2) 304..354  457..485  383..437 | 0.149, 12.8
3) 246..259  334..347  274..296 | -0.025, 12.1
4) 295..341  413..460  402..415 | -0.010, 10.7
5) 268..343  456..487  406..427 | 0.180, 12.7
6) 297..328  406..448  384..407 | -0.129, 10.7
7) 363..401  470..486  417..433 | 0.194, 12.8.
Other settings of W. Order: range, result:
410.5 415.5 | 10.3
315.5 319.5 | 12.2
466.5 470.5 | 12.2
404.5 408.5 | 10.9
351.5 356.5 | 12.3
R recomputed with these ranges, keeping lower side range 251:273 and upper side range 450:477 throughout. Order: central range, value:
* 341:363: -0.76 N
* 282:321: -1.34 N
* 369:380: -0.36 N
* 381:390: -0.29 N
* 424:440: 3.28 N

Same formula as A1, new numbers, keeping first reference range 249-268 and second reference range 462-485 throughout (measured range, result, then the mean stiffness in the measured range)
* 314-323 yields -0.2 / 12.5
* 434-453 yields 6.0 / 8.85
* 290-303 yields -0.6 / 12.8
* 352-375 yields -0.2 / 12.6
